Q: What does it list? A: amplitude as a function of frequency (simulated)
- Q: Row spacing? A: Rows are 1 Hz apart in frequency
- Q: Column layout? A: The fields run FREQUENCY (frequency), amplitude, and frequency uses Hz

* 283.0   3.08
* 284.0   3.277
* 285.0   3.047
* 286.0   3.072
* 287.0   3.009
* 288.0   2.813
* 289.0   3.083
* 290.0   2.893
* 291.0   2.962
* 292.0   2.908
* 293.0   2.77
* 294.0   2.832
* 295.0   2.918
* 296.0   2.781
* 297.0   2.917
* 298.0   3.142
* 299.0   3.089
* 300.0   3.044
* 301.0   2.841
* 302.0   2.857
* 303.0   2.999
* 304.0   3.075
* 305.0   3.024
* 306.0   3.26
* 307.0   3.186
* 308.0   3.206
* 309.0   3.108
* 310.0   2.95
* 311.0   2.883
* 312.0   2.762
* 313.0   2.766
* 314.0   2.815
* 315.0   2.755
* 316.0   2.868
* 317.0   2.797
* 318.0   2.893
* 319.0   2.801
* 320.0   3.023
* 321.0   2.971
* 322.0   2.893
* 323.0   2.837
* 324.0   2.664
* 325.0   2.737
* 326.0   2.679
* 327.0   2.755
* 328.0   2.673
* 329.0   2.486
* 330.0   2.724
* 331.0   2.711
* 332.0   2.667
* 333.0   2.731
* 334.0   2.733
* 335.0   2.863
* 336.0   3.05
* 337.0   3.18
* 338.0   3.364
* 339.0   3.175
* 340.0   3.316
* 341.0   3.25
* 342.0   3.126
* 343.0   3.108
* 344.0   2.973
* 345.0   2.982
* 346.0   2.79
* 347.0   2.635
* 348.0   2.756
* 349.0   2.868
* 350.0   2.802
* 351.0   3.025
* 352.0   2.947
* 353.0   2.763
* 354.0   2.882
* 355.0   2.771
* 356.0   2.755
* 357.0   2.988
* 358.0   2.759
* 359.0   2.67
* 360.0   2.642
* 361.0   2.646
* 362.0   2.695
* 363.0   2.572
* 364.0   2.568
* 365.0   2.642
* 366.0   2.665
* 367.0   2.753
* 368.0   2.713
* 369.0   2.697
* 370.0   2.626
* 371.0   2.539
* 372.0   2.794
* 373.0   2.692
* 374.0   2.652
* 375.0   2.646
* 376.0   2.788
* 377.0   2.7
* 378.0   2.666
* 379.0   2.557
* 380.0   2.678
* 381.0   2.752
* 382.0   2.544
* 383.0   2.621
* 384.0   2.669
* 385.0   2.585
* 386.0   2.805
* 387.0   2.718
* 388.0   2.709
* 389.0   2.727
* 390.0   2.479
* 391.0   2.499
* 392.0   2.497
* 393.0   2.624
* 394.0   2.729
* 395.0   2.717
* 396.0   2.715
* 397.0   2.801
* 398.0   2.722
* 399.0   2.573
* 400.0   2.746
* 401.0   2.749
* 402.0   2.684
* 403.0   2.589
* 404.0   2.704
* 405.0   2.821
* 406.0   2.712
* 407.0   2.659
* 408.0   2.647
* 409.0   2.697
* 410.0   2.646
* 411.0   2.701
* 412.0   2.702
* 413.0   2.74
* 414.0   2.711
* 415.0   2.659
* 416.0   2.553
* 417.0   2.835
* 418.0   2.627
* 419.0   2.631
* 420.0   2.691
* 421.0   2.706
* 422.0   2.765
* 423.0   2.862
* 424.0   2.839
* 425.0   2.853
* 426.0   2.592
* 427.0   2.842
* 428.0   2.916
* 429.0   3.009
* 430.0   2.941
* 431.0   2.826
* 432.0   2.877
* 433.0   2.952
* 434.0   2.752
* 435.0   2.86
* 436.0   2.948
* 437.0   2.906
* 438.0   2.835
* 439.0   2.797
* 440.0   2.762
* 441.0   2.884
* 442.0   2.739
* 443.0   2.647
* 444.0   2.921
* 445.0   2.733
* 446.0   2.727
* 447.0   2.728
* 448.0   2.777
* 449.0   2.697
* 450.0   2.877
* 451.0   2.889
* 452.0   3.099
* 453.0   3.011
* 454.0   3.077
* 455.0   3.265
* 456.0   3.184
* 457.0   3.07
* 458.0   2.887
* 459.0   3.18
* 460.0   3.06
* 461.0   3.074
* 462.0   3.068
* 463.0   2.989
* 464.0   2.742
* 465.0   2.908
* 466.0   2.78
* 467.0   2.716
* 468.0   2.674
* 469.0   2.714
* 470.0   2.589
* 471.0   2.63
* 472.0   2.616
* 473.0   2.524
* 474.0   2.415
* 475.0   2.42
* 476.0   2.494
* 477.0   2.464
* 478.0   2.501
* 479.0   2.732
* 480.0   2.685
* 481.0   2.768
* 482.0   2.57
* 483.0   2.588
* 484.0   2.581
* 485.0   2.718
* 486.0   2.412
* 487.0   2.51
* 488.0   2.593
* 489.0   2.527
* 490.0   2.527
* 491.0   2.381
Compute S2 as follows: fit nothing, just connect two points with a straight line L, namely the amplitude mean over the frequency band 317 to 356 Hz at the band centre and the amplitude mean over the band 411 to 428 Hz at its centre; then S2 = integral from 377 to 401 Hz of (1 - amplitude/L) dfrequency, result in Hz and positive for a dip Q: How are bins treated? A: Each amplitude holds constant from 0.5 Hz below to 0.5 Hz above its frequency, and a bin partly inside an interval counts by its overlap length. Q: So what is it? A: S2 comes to 1.1 Hz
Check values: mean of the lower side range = 2.88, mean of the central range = 2.66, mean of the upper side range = 2.73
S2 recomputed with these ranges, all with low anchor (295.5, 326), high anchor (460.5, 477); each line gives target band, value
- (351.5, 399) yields 2.5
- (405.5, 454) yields -0.6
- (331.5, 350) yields -0.6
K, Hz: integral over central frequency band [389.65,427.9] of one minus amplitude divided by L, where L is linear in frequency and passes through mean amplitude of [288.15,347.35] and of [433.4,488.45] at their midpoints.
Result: 1.8 Hz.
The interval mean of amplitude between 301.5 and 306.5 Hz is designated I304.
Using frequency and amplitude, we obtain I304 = 3.04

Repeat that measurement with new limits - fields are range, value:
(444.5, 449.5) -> 2.73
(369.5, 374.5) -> 2.66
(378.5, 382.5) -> 2.63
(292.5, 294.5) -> 2.8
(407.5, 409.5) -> 2.67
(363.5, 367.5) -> 2.66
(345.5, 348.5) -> 2.73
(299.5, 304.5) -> 2.96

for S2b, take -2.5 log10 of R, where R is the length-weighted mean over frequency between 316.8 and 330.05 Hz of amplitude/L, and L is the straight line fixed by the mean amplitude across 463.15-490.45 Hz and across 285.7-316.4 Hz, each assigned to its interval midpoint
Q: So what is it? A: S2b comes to 0.05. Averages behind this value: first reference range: 2.95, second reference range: 2.61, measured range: 2.78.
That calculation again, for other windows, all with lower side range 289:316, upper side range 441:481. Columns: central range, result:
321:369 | 0.031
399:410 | 0.064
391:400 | 0.078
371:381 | 0.079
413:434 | 0.022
